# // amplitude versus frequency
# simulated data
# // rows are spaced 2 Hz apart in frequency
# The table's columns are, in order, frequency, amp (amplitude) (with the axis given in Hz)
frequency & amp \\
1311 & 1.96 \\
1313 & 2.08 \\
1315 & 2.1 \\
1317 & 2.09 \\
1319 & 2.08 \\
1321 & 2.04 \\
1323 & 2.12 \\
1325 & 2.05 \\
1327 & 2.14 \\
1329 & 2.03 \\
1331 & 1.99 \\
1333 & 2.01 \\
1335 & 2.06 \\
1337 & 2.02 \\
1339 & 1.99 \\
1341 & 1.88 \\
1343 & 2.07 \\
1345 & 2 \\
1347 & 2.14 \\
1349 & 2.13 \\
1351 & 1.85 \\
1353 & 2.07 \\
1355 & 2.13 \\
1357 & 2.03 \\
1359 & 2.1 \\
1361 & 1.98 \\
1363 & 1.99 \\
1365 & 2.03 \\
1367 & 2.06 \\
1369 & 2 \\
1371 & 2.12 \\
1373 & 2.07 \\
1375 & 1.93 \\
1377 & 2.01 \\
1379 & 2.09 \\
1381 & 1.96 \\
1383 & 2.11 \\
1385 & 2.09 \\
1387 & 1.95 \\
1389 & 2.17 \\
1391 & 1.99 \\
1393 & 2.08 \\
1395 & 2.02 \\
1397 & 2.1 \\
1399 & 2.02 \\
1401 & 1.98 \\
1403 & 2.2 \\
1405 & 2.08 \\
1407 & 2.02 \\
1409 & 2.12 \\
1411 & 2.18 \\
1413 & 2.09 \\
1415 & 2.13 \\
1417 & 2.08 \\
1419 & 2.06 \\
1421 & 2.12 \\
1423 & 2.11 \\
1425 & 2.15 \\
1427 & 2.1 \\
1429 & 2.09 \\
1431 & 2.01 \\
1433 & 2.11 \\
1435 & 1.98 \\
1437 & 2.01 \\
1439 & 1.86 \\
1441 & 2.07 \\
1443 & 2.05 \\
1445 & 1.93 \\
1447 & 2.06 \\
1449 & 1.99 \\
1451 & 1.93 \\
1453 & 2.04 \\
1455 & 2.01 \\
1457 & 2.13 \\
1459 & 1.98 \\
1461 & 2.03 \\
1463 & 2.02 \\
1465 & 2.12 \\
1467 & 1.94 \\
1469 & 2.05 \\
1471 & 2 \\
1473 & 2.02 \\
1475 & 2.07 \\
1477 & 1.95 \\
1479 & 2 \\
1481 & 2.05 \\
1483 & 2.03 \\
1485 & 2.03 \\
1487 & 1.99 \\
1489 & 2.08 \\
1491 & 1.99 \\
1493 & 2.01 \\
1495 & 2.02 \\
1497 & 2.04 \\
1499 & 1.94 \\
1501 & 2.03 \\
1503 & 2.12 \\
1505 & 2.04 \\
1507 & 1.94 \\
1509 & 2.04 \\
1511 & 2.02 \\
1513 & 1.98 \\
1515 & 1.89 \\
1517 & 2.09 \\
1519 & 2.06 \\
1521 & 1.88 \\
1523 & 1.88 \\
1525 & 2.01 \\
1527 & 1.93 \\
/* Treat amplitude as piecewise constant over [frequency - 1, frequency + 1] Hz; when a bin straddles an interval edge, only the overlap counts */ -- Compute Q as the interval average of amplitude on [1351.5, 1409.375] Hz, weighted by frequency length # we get 2.05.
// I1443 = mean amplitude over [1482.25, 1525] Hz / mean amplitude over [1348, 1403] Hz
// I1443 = 0.98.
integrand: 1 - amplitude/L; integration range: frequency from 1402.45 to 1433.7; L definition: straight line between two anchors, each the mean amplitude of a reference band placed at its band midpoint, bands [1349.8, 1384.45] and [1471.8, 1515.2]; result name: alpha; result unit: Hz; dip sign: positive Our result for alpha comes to -1.2 Hz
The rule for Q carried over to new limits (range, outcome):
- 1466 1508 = 2.02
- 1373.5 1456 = 2.05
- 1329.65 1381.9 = 2.03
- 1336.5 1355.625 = 2.03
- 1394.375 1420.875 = 2.09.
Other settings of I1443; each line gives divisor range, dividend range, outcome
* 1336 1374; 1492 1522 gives 0.99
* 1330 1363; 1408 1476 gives 1.01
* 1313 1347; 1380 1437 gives 1.01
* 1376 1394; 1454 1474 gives 0.99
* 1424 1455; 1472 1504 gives 1.00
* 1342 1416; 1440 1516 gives 0.98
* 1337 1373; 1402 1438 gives 1.03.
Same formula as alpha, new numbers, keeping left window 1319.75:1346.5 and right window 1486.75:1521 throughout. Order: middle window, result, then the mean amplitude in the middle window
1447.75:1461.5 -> 0.02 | 2.02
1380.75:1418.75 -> -0.91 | 2.07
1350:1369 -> 0.05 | 2.03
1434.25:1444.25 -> 0.14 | 1.99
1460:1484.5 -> -0.08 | 2.02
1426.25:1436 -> -0.17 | 2.06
